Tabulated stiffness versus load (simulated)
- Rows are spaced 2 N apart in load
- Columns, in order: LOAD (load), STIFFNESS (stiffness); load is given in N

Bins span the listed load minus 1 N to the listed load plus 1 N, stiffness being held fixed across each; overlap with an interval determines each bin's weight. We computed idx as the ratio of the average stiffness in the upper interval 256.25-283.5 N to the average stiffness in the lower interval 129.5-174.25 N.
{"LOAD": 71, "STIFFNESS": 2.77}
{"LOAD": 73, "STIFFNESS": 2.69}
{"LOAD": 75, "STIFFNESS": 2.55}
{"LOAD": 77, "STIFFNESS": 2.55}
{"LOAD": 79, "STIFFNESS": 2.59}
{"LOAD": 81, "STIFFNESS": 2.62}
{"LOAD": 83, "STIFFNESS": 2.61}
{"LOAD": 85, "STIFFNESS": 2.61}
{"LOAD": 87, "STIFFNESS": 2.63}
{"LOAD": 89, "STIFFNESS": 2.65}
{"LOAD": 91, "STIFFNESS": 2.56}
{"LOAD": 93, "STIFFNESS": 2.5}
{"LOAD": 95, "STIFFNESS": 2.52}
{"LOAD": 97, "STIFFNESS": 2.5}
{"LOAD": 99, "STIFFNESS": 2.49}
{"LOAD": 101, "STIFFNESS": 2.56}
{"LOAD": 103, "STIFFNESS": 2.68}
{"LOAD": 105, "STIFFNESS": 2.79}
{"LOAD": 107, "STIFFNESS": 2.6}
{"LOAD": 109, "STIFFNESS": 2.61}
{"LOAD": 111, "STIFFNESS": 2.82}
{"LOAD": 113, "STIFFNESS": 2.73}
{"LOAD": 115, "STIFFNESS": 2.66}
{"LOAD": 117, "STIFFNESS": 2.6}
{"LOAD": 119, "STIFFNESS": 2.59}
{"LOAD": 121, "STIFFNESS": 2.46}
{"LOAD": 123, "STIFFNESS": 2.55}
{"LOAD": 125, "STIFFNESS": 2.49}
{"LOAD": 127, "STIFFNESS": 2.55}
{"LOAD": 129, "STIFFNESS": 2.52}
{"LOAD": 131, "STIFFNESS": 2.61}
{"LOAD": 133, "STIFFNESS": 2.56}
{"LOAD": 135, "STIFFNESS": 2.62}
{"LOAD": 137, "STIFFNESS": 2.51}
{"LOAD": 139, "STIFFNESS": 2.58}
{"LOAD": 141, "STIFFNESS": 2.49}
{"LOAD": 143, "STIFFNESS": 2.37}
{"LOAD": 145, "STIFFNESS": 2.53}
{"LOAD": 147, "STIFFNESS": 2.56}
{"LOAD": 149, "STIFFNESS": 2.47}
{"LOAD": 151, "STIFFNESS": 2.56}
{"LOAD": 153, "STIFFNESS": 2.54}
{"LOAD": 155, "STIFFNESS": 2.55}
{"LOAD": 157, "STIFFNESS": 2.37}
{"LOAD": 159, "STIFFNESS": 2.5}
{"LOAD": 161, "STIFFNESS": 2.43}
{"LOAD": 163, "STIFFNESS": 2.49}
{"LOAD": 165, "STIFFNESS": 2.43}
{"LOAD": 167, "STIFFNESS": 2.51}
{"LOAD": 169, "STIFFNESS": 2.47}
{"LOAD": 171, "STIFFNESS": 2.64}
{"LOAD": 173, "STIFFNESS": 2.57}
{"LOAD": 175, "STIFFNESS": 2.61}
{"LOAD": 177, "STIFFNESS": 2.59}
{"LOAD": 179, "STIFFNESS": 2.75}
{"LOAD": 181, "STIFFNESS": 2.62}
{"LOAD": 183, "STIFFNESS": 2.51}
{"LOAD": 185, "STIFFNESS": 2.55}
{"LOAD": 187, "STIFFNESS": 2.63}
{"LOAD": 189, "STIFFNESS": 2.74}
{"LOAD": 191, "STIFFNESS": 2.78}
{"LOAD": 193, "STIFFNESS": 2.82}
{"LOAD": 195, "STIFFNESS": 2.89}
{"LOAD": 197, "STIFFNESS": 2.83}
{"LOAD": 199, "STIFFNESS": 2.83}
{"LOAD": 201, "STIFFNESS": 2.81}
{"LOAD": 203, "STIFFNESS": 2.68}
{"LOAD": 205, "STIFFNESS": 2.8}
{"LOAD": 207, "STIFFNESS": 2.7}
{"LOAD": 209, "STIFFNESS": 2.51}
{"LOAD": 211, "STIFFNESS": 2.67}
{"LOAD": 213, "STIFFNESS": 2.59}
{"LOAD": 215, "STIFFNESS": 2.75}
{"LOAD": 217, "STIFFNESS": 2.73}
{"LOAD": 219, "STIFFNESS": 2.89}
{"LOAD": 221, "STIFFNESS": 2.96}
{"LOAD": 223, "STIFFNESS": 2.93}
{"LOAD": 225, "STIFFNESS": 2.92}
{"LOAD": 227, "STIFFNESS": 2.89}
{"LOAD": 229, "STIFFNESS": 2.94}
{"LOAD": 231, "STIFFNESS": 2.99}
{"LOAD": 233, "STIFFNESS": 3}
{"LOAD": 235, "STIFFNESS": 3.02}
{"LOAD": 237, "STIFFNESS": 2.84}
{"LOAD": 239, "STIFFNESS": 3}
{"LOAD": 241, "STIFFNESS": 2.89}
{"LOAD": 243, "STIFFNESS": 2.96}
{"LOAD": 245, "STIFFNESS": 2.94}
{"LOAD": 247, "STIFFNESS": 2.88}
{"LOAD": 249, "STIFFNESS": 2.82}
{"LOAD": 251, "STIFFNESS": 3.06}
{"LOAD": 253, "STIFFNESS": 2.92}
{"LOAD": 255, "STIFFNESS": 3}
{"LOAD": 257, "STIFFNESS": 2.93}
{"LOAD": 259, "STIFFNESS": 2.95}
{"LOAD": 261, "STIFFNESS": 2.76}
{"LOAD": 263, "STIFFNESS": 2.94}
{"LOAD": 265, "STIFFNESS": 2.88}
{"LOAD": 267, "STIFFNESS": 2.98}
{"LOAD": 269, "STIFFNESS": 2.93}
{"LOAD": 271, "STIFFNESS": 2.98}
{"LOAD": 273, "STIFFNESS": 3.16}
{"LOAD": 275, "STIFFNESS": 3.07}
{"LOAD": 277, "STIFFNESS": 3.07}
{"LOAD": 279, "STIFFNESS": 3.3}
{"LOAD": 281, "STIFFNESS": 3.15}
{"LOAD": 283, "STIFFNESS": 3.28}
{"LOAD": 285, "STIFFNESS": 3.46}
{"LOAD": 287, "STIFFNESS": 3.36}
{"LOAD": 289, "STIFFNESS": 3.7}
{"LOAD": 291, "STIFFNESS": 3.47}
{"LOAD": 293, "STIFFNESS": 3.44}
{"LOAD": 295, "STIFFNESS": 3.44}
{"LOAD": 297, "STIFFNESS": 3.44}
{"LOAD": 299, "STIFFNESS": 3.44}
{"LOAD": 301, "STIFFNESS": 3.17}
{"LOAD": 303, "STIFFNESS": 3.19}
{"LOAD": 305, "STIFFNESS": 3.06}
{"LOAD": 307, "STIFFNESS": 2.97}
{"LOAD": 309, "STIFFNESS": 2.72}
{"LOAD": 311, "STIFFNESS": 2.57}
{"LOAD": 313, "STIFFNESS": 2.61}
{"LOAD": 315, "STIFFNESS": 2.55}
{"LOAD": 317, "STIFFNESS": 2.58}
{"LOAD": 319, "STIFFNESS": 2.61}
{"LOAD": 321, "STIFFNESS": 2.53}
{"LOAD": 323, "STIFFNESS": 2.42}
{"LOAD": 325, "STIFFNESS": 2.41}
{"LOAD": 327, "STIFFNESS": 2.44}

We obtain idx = 1.20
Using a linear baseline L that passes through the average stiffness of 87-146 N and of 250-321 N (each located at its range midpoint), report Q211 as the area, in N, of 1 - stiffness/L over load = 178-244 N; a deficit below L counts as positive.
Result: 1.0 N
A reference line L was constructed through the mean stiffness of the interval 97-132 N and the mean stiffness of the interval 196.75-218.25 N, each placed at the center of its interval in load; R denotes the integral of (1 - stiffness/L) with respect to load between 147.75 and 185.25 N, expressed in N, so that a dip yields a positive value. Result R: 1.9 N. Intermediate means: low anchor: 2.6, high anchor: 2.72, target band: 2.53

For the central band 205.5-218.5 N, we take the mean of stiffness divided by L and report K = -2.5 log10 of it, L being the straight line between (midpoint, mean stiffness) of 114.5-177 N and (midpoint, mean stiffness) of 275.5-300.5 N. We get 0.10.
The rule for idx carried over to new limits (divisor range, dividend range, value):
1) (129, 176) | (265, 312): 1.26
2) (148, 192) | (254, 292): 1.22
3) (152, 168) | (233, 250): 1.18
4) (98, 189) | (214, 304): 1.19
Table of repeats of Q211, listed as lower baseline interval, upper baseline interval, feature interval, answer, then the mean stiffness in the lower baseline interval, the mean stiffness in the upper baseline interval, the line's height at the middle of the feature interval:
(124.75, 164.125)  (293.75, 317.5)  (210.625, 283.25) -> -3.2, 2.52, 2.99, 2.82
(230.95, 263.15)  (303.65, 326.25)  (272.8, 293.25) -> -3.9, 2.93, 2.65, 2.78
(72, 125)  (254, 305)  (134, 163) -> 2.7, 2.6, 3.18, 2.76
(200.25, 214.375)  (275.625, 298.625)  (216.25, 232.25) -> -0.5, 2.68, 3.37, 2.83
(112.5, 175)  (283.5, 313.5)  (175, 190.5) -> 0.4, 2.53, 3.21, 2.7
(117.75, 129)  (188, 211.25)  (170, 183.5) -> 0.4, 2.53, 2.76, 2.69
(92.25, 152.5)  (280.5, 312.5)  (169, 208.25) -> 1.8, 2.57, 3.23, 2.82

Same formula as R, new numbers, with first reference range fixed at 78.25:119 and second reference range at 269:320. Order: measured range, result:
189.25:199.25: 0.1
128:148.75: 1.4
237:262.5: 0.6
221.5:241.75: 0.0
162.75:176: 1.2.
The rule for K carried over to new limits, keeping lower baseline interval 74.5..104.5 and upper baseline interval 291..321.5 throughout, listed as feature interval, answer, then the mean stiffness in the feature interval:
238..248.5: -0.025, 2.93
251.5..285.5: -0.047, 3.04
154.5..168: 0.103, 2.47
